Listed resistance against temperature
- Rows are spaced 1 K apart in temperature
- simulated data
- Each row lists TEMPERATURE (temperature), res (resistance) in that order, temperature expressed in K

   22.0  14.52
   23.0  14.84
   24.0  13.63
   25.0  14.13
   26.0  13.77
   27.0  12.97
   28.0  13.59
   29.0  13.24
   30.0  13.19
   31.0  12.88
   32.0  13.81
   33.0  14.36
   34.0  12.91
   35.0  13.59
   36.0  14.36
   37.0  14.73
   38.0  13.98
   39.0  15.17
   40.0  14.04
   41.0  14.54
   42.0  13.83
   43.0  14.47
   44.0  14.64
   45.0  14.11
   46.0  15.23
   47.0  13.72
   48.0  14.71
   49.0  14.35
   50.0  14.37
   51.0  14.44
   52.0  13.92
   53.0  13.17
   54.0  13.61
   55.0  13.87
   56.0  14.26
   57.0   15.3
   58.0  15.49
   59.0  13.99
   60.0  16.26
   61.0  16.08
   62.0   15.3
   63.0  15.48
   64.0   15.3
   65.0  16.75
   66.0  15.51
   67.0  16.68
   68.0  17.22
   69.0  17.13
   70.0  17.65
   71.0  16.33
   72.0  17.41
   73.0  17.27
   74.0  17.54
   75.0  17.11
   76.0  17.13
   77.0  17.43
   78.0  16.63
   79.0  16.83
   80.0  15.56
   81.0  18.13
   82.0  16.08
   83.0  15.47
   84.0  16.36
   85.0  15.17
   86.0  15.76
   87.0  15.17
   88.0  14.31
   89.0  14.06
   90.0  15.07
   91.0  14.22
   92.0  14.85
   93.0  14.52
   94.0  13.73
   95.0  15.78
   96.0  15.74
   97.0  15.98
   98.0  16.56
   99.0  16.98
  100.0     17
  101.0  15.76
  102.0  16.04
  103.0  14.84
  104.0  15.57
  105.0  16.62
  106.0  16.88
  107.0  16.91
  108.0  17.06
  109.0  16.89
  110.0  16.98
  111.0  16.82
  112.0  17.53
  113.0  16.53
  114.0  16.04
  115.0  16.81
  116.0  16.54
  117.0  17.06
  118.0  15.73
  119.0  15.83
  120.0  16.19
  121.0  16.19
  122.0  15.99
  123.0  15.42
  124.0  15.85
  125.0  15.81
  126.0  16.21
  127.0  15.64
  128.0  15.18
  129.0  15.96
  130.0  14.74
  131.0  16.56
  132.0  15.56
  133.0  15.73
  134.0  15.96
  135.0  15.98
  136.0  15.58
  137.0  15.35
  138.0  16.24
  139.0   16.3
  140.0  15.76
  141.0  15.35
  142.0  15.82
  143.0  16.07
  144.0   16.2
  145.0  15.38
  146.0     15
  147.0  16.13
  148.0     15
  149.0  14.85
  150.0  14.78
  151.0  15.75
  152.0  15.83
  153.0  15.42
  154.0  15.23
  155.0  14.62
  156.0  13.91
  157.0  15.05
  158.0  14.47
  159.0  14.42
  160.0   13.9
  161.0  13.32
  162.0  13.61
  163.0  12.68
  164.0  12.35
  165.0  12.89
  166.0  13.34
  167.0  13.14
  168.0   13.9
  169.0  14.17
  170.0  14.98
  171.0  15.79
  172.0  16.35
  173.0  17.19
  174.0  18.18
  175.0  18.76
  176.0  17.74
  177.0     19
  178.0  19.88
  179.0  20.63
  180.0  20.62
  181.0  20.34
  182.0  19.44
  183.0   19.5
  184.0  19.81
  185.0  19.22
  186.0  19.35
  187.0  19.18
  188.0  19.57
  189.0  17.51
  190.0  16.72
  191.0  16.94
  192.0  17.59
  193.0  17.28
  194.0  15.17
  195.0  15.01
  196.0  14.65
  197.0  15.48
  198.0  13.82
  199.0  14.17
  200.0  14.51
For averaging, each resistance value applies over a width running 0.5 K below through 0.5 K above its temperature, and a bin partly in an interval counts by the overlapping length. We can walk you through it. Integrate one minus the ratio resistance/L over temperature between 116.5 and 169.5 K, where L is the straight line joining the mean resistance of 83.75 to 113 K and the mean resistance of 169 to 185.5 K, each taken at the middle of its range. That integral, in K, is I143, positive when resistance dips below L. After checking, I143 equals 6.5 K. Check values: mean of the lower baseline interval 15.8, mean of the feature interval 15.2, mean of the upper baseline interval 18.5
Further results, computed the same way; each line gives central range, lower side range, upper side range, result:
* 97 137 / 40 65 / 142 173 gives -4.1 K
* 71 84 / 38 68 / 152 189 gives -1.5 K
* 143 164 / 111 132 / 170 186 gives 3.4 K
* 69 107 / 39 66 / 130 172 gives -3.3 K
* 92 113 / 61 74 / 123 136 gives -0.1 K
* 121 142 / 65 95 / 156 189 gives 0.8 K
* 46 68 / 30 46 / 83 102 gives -0.6 K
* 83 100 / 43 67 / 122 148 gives -0.1 K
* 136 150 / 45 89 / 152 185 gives 0.3 K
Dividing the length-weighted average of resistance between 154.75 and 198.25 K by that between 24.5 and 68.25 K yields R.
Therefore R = 1.1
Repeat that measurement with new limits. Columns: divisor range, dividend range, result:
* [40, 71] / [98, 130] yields 1.08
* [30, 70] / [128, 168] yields 1.02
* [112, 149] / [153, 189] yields 1.04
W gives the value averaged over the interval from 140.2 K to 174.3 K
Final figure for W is 14.8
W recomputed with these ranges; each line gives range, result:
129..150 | 15.7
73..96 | 15.8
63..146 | 16.1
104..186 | 16.1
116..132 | 15.9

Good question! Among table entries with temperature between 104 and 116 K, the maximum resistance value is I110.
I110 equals 17.53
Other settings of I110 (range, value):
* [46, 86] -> 18.13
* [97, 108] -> 17.06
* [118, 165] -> 16.56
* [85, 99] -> 16.98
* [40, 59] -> 15.49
